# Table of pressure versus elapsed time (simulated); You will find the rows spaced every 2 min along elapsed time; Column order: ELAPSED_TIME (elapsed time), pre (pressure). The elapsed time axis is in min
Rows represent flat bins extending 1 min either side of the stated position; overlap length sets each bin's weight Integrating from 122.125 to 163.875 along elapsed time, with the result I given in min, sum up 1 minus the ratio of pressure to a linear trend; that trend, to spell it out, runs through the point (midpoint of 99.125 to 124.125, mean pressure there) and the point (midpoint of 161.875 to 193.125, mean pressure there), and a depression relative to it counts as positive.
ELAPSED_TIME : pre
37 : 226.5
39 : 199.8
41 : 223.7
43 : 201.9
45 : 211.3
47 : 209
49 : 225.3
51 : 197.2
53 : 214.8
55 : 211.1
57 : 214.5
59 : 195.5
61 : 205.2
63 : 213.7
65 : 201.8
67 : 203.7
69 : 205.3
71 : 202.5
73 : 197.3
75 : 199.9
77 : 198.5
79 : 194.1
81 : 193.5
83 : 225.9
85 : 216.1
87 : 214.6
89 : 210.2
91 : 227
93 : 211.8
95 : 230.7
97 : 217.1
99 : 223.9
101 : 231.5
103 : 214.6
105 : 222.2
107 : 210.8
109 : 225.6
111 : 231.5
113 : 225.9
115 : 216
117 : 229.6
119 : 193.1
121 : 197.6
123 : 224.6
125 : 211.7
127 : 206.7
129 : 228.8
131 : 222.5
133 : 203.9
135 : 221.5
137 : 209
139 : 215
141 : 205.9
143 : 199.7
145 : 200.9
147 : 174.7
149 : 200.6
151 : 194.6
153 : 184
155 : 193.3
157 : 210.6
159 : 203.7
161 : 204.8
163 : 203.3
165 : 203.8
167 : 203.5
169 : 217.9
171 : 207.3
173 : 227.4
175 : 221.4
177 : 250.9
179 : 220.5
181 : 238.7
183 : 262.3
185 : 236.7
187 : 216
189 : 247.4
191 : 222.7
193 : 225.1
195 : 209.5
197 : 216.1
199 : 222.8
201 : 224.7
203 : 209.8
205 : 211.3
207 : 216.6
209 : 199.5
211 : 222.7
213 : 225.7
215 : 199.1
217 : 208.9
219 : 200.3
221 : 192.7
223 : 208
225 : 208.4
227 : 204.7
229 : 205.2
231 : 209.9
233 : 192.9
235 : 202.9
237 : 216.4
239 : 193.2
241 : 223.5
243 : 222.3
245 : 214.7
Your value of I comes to 3.0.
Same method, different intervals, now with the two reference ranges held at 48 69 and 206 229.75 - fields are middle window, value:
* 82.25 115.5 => -2.07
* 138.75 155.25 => 0.96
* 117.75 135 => -0.34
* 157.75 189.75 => -2.27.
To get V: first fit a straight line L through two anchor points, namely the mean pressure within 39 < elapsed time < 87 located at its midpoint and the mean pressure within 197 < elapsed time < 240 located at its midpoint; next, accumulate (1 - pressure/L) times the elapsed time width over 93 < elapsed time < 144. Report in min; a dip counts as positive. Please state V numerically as -2.2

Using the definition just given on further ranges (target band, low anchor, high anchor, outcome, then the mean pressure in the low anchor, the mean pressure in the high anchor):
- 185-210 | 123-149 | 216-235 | -1.72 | 209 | 203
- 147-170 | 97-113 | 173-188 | 3.04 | 223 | 235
